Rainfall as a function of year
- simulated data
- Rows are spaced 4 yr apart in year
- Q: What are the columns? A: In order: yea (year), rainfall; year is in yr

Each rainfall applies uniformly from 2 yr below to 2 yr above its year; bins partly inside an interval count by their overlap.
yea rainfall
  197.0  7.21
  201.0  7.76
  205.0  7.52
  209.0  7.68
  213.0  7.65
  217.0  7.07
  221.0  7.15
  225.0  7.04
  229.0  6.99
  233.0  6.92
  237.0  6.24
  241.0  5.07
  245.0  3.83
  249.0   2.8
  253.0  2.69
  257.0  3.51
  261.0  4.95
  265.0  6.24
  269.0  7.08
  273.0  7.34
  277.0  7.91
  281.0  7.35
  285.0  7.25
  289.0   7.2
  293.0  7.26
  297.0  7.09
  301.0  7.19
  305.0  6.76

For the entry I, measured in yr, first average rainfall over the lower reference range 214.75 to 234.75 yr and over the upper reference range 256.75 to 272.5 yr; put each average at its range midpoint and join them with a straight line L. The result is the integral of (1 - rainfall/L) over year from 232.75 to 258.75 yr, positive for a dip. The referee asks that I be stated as 8.8 yr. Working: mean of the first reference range 7.04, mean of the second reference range 5.84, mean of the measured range 4.28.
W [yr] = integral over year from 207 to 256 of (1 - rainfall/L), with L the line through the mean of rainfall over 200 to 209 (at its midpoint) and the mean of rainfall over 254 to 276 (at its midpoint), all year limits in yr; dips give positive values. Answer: 7.3 yr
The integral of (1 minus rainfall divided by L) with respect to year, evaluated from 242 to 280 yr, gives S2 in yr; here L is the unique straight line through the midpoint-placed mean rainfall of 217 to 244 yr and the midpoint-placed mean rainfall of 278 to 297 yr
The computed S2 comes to 9.6 yr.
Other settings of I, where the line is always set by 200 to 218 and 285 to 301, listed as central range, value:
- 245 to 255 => 6.0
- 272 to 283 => -0.4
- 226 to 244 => 3.0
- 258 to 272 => 2.5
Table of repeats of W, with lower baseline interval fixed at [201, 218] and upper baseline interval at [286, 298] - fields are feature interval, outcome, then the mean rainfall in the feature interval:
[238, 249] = 4.6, 4.31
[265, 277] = 0.2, 7.16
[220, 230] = 0.6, 7.06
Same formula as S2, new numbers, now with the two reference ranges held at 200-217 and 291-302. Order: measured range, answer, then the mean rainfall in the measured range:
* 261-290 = 0.92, 7.04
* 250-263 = 6.56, 3.65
